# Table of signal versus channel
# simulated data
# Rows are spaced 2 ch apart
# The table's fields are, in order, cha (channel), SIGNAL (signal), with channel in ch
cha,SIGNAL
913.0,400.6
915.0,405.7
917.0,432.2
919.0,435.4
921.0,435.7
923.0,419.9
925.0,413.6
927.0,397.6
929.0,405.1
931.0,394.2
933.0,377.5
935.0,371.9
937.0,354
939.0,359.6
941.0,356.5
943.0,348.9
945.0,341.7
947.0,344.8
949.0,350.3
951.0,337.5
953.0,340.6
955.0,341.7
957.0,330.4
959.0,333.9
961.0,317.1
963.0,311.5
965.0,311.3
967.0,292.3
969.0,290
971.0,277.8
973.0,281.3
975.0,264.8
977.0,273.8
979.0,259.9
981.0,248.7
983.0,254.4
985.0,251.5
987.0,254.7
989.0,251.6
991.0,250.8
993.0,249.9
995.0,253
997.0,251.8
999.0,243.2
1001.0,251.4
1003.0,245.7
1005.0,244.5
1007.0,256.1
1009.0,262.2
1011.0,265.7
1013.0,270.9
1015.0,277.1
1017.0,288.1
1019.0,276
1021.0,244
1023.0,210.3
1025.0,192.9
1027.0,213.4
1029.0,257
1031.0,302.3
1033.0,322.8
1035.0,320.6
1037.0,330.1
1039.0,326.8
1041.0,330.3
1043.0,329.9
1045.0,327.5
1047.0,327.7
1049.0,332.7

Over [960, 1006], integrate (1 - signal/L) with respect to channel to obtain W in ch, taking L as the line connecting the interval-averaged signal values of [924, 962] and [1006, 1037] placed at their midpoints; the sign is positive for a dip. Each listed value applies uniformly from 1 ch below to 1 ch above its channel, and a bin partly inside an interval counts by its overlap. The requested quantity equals 6.69 ch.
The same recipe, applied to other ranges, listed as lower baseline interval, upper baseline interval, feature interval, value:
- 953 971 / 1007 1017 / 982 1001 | 2.44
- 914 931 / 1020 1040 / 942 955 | 1.29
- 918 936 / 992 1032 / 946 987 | 4.41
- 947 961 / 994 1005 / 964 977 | 0.86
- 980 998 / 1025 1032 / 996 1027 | -0.11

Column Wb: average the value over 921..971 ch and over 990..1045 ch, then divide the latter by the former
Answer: 0.8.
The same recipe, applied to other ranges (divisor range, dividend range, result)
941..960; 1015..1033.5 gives 0.75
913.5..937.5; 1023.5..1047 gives 0.73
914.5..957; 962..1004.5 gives 0.70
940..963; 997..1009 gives 0.74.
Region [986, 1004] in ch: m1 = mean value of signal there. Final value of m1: 250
